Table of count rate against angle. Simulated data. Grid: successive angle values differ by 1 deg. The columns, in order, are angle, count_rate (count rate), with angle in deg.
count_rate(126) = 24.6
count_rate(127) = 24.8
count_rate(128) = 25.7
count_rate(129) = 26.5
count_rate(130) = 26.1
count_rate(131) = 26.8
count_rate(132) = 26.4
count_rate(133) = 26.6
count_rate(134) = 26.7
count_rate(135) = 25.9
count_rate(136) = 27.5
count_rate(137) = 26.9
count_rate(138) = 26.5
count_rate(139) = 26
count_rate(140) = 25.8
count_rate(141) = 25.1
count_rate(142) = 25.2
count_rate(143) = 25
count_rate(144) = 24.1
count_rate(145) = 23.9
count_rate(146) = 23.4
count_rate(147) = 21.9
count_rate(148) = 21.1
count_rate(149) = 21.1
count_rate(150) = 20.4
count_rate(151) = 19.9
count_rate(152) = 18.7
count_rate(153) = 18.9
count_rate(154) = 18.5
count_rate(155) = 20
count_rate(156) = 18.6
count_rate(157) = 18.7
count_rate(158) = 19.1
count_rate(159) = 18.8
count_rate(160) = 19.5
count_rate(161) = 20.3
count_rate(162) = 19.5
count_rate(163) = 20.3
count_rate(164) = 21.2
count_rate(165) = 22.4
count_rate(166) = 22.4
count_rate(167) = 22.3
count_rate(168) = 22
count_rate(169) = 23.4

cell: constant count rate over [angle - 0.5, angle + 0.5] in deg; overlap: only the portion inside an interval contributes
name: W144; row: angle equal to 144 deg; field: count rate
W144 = 24.1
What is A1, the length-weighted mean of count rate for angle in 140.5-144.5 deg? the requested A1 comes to 24.9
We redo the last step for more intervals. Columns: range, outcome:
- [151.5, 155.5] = 19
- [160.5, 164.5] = 20.3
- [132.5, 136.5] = 26.7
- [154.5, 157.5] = 19.1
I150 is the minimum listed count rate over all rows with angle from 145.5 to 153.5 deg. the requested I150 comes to 18.7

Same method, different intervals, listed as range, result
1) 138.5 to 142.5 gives 25.1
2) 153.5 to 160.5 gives 18.5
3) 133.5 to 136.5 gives 25.9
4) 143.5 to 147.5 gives 21.9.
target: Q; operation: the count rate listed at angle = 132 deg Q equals 26.4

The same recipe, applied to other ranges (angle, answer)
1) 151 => 19.9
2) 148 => 21.1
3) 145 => 23.9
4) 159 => 18.8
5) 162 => 19.5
